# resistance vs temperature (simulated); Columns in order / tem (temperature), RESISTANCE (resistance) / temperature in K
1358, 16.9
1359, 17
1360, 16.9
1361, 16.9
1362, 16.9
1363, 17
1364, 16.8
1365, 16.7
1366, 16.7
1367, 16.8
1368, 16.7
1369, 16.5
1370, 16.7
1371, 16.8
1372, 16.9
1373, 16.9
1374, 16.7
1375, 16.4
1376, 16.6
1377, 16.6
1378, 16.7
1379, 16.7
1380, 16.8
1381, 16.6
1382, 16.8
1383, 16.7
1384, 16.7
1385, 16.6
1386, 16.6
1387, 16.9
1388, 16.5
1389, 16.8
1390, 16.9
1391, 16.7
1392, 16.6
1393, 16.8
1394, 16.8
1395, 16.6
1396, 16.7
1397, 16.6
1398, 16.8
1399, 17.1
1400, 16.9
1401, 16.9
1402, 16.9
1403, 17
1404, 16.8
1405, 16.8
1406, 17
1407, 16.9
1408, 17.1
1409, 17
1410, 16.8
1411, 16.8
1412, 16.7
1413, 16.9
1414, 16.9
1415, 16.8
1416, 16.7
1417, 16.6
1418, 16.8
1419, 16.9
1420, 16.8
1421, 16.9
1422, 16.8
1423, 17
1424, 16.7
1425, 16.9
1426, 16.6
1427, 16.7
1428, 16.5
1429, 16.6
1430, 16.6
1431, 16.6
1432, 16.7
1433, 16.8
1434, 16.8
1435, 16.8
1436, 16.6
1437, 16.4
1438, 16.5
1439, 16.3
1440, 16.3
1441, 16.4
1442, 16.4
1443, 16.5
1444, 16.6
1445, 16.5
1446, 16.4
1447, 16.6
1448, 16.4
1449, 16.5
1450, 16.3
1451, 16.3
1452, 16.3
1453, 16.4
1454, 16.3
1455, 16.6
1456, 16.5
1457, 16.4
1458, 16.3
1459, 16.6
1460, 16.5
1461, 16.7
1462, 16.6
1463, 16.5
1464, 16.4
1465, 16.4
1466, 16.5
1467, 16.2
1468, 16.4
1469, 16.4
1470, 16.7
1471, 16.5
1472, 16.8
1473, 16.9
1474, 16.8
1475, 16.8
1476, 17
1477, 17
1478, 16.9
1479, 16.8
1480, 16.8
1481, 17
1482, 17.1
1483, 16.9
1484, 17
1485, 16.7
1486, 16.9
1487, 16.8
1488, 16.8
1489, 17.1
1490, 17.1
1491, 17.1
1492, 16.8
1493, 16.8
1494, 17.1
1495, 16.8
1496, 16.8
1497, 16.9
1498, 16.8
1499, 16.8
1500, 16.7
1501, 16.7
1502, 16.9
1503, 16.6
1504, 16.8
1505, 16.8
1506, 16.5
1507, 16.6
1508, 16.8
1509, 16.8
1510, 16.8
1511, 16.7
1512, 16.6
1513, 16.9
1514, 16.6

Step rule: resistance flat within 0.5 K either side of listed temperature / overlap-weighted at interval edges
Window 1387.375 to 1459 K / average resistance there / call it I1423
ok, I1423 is 16.7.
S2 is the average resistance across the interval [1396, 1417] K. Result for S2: 16.9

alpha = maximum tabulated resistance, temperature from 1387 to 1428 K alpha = 17.1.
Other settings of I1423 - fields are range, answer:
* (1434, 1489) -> 16.6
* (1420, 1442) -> 16.6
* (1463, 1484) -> 16.7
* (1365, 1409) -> 16.8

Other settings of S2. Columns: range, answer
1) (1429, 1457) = 16.5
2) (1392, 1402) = 16.8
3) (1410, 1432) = 16.8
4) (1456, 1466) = 16.5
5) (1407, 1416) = 16.9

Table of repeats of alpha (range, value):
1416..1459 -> 17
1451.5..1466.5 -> 16.7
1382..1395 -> 16.9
